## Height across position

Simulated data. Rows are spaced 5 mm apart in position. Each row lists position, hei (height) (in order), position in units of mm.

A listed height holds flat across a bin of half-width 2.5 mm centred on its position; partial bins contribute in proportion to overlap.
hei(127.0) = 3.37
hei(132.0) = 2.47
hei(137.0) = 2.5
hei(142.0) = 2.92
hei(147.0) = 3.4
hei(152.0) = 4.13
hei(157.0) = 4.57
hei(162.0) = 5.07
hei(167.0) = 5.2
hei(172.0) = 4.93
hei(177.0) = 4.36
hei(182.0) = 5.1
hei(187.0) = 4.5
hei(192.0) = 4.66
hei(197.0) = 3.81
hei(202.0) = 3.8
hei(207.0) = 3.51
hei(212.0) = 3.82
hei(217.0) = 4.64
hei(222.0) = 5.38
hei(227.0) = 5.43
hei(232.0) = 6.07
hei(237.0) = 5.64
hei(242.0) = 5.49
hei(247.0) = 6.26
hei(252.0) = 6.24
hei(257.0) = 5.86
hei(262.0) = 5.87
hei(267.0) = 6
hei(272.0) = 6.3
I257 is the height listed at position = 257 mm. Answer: 5.86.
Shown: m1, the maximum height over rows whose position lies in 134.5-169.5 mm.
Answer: 5.2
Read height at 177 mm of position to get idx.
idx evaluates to 4.36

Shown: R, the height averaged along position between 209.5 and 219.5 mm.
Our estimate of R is 4.23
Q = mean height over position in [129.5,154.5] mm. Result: 3.08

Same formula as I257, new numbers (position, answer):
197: 3.81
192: 4.66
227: 5.43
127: 3.37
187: 4.5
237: 5.64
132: 2.47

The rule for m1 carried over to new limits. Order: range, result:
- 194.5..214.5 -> 3.82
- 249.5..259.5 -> 6.24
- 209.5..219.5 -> 4.64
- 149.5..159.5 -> 4.57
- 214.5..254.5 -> 6.26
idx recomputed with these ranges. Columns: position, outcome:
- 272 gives 6.3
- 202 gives 3.8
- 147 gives 3.4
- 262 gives 5.87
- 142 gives 2.92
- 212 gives 3.82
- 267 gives 6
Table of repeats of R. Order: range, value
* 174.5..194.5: 4.65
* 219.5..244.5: 5.6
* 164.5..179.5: 4.83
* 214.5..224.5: 5.01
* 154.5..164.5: 4.82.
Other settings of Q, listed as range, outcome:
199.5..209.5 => 3.65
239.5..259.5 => 5.96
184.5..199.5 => 4.32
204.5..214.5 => 3.66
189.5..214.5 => 3.92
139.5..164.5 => 4.02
